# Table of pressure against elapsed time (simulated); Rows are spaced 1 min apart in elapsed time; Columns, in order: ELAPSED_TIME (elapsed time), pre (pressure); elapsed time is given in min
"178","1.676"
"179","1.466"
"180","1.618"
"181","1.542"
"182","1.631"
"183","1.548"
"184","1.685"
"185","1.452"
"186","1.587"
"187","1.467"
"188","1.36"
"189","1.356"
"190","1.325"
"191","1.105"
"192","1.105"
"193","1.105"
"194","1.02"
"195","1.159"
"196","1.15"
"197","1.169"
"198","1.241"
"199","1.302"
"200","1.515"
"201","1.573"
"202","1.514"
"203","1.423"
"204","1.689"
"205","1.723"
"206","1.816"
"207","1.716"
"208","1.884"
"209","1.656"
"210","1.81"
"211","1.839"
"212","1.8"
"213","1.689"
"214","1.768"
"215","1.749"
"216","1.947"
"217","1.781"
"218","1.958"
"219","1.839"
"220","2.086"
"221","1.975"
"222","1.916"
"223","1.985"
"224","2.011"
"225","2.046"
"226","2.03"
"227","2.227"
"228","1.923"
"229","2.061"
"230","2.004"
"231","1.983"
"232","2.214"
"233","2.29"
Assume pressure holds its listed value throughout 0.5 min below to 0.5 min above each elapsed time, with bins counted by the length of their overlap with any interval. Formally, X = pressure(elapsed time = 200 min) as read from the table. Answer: 1.515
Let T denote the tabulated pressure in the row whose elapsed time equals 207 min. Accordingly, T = 1.716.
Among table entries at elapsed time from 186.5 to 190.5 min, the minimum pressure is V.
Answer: 1.325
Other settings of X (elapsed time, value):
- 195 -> 1.159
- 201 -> 1.573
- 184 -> 1.685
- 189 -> 1.356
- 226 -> 2.03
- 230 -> 2.004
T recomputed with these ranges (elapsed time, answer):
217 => 1.781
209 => 1.656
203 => 1.423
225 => 2.046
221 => 1.975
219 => 1.839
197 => 1.169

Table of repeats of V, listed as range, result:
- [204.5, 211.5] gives 1.656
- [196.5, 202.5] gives 1.169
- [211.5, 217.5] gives 1.689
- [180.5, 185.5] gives 1.452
